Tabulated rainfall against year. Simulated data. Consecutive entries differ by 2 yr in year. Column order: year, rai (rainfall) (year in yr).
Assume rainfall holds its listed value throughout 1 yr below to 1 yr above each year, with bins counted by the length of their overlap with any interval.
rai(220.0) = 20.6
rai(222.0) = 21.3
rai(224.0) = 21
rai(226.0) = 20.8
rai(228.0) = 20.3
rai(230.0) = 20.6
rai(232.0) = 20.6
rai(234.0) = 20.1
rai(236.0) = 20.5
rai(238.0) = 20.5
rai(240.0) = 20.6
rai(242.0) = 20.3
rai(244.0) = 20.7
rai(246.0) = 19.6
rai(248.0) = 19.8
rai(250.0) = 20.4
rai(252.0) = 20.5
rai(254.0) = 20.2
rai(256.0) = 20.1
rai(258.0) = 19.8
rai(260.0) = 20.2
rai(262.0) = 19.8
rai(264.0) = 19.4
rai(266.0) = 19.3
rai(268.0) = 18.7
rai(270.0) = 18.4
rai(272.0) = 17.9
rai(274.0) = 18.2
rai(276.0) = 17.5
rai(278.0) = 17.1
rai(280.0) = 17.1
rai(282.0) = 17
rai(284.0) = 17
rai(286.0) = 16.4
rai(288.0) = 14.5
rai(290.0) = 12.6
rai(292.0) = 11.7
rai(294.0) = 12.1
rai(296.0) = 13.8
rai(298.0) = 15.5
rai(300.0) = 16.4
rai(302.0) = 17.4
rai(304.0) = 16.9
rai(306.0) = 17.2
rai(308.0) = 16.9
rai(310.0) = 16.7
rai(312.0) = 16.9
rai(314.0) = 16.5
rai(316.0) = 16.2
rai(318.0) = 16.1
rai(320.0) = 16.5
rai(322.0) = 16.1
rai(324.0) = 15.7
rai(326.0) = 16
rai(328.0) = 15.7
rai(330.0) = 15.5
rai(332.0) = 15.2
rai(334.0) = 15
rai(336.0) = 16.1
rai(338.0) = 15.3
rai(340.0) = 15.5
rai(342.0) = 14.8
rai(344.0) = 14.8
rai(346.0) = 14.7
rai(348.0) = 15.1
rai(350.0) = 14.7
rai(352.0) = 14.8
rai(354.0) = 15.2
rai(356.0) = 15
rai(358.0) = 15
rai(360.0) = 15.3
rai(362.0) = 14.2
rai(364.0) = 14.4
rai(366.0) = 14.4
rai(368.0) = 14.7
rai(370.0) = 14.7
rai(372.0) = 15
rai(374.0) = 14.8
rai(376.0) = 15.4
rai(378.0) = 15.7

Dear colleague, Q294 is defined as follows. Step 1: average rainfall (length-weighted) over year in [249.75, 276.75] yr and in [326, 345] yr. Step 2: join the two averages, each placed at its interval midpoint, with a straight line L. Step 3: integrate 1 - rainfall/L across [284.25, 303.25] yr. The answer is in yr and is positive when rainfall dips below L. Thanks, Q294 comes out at 3.2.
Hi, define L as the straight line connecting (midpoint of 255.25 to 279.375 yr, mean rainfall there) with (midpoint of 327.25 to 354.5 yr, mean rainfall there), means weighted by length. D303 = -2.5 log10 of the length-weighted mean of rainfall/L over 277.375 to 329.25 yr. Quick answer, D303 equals 0.08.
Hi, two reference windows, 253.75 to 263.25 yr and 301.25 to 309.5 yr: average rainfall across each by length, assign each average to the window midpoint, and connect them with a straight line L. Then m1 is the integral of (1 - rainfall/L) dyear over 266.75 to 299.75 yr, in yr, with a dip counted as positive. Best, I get 4.4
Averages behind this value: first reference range 20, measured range 16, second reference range 17.1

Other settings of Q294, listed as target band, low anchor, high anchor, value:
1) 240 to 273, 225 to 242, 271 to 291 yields -2.06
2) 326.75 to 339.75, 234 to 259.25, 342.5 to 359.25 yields 0.27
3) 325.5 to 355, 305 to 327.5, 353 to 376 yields 0.77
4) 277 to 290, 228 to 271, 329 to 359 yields 1.45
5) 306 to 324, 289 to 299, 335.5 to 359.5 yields -3.36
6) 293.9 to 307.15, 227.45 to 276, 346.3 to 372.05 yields 1.24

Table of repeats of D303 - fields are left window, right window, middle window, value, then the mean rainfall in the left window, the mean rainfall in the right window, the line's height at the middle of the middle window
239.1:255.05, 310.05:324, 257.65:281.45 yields 0.03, 20.3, 16.4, 19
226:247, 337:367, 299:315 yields 0.01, 20.4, 14.9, 17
